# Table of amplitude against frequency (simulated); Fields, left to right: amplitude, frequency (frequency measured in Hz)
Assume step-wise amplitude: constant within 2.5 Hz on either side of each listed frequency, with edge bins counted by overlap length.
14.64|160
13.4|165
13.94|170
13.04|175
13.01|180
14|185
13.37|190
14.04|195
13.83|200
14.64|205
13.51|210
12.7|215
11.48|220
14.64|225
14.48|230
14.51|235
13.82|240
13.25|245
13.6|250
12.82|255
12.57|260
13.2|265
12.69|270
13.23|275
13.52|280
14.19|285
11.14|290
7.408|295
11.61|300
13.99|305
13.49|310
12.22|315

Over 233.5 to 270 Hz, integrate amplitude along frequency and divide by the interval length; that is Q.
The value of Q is 13.3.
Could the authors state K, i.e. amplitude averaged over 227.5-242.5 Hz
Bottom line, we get 14.3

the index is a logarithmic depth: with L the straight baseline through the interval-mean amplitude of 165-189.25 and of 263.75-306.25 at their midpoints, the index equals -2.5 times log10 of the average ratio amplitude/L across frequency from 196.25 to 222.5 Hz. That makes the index -0.012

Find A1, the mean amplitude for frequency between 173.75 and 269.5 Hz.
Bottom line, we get 13.5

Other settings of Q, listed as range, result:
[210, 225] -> 12.8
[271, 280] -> 13.2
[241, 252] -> 13.5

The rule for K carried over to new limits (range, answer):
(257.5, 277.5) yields 12.9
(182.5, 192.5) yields 13.7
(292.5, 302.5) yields 9.51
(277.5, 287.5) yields 13.9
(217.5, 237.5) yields 13.8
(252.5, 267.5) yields 12.9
